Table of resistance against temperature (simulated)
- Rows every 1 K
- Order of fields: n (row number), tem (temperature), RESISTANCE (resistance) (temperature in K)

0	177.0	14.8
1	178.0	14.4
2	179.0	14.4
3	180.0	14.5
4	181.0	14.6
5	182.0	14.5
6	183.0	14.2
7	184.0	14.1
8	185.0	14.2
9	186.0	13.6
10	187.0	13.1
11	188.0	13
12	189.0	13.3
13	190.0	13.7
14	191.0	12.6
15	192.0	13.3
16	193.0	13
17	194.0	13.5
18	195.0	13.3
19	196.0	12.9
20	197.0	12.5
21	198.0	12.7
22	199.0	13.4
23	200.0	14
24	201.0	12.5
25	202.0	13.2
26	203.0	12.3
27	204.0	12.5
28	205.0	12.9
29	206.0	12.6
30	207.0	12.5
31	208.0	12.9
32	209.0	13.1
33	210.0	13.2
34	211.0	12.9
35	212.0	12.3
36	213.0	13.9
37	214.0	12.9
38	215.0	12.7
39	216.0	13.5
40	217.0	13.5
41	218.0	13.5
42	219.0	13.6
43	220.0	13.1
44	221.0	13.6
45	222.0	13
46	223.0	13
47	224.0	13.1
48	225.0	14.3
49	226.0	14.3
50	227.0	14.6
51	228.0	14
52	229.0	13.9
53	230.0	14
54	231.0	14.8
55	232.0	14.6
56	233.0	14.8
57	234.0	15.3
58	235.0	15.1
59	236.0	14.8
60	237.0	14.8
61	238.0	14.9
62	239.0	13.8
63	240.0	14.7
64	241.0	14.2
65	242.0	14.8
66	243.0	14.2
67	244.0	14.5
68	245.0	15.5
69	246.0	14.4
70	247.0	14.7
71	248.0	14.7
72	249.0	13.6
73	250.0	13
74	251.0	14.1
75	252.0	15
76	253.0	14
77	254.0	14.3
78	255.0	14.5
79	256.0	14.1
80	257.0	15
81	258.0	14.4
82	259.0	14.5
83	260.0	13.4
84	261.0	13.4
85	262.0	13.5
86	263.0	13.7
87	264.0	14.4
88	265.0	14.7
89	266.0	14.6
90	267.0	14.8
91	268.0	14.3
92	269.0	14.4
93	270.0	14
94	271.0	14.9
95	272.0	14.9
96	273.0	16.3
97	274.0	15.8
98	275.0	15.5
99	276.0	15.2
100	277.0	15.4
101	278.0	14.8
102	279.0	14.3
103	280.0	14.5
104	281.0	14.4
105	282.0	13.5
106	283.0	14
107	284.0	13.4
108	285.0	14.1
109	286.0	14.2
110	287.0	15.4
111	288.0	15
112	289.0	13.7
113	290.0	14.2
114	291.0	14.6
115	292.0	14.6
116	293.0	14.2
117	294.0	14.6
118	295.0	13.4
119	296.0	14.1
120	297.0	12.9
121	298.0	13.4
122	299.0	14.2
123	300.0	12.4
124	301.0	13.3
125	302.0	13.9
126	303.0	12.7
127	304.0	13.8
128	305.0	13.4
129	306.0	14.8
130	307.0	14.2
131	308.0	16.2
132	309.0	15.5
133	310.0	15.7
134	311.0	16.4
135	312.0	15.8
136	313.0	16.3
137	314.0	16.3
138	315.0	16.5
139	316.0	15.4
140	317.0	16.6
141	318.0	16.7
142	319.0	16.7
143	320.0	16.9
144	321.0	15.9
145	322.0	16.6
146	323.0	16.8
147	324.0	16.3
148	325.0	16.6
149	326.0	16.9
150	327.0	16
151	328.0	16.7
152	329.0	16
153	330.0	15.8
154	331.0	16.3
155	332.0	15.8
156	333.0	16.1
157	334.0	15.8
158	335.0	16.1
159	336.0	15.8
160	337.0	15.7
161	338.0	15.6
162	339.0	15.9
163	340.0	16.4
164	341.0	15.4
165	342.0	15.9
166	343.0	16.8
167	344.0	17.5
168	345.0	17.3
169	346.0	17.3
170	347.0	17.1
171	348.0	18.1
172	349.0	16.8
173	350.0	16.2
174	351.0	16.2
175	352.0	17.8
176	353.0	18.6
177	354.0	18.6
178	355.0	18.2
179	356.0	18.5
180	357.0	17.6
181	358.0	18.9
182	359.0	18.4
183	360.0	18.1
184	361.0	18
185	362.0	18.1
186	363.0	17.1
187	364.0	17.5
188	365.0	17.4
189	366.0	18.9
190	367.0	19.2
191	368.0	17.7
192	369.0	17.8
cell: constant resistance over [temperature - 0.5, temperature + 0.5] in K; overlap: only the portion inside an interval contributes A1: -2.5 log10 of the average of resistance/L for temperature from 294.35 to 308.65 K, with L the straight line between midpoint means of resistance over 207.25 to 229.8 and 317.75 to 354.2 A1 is 0.14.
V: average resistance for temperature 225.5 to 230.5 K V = 14.2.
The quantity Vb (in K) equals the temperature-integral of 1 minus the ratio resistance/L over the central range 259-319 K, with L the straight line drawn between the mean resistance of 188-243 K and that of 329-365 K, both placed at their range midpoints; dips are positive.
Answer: 3.4 K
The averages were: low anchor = 13.6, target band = 14.6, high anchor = 17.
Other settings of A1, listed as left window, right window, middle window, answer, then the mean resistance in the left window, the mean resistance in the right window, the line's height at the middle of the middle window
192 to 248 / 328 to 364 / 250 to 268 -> 0.036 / 13.7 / 17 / 14.7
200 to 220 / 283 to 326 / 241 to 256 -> -0.044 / 13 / 15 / 13.8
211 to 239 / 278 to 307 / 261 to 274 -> -0.045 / 13.9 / 14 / 14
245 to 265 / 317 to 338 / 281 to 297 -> 0.074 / 14.2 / 16.3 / 15.2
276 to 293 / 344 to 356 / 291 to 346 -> 0.036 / 14.4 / 17.5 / 16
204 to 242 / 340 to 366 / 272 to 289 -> 0.050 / 13.7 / 17.5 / 15.4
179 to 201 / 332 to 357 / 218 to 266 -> 0.030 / 13.5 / 16.8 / 14.6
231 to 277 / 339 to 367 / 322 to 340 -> 0.046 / 14.5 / 17.5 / 16.9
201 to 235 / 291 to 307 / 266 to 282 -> -0.090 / 13.5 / 13.8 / 13.7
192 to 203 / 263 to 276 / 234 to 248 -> -0.040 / 13.1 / 14.9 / 14.1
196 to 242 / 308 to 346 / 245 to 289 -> 0.024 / 13.6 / 16.3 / 14.8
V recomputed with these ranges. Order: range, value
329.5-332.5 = 16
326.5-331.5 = 16.2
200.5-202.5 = 12.8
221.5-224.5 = 13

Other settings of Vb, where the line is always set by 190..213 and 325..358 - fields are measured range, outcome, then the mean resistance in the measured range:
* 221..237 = -0.6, 14.2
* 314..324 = -0.2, 16.4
